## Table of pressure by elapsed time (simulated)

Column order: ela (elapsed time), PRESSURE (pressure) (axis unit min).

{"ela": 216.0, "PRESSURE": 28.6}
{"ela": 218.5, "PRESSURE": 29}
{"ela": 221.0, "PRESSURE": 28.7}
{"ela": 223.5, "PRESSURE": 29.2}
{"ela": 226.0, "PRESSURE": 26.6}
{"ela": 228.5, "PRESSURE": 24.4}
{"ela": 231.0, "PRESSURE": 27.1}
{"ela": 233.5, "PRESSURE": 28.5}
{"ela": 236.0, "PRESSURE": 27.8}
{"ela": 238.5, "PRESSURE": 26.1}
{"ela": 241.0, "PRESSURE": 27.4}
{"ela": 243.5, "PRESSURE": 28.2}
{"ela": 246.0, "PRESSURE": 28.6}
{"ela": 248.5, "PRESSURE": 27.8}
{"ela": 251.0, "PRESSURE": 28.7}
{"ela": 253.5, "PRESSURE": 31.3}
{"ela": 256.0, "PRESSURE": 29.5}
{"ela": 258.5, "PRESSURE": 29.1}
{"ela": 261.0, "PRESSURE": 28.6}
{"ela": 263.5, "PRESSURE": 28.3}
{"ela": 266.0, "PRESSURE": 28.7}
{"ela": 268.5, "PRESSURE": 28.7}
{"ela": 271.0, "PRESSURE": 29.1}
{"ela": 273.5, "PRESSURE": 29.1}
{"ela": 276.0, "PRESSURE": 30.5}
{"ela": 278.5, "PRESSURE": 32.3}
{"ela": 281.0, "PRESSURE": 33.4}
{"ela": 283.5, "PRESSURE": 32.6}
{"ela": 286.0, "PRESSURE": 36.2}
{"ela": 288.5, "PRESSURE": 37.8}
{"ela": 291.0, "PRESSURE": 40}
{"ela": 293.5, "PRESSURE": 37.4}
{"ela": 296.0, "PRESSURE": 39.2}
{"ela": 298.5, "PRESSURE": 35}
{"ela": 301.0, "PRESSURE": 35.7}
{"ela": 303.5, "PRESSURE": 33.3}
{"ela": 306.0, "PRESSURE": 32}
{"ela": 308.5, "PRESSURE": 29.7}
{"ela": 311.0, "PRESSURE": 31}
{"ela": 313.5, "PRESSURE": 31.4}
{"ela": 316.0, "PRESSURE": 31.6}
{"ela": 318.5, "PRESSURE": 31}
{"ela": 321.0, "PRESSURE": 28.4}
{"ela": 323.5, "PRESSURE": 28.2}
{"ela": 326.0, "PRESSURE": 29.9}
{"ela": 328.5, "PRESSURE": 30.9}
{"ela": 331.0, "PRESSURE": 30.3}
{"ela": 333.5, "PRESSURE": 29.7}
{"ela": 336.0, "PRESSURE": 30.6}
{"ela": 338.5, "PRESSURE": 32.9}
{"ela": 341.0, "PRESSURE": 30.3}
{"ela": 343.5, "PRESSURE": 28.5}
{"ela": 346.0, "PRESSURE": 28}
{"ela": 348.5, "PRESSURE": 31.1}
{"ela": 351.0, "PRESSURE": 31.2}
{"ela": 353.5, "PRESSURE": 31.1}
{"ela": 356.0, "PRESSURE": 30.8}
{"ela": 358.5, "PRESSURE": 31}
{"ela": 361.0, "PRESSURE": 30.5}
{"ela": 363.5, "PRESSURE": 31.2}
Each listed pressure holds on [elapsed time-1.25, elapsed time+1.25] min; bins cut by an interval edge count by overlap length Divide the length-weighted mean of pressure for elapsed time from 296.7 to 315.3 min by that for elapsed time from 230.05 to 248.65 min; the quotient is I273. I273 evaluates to 1.18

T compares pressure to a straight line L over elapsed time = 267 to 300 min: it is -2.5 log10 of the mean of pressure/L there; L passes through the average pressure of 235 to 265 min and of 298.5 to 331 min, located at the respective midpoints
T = -0.136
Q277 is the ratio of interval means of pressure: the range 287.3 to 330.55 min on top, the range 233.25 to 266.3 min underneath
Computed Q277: 1.16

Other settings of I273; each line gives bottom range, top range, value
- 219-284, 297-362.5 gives 1.07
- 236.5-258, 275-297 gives 1.25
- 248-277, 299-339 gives 1.07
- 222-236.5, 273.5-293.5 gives 1.27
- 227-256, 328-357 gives 1.09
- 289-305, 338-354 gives 0.82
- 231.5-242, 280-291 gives 1.30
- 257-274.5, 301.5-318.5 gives 1.10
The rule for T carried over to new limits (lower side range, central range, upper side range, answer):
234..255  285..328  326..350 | -0.13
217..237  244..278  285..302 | 0.12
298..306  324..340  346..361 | 0.06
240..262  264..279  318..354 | -0.01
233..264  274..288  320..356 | -0.14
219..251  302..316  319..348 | -0.08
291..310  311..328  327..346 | 0.08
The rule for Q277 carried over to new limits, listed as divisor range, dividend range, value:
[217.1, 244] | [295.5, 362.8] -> 1.13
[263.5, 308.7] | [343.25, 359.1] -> 0.91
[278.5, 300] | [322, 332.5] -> 0.82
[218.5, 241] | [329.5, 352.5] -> 1.11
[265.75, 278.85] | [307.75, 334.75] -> 1.02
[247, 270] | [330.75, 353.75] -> 1.05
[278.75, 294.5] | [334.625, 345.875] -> 0.84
